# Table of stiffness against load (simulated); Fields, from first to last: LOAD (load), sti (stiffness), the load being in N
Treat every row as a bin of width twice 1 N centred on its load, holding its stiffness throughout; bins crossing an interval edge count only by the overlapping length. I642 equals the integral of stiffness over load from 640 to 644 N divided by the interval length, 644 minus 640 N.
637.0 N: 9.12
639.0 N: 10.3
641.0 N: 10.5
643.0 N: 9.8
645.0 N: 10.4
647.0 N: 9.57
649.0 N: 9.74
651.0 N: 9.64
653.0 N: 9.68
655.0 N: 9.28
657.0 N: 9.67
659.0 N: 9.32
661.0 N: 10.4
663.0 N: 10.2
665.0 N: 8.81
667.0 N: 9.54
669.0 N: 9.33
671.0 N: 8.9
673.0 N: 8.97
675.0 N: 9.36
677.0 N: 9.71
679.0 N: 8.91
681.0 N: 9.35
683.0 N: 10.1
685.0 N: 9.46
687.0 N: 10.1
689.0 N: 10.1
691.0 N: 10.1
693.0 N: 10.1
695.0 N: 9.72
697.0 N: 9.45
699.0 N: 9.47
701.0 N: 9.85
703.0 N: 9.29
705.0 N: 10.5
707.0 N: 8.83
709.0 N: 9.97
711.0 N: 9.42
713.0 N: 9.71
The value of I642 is 10.2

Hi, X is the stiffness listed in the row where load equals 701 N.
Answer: 9.85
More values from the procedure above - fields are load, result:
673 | 8.97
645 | 10.4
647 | 9.57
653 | 9.68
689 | 10.1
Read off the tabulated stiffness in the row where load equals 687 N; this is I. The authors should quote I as 10.1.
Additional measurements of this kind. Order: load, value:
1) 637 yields 9.12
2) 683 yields 10.1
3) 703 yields 9.29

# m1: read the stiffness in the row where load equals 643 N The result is 9.8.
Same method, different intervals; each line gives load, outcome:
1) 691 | 10.1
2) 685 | 9.46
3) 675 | 9.36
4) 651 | 9.64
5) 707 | 8.83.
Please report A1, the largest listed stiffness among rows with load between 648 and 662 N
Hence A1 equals 10.4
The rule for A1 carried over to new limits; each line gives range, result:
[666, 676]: 9.54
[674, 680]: 9.71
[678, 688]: 10.1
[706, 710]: 9.97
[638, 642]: 10.5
